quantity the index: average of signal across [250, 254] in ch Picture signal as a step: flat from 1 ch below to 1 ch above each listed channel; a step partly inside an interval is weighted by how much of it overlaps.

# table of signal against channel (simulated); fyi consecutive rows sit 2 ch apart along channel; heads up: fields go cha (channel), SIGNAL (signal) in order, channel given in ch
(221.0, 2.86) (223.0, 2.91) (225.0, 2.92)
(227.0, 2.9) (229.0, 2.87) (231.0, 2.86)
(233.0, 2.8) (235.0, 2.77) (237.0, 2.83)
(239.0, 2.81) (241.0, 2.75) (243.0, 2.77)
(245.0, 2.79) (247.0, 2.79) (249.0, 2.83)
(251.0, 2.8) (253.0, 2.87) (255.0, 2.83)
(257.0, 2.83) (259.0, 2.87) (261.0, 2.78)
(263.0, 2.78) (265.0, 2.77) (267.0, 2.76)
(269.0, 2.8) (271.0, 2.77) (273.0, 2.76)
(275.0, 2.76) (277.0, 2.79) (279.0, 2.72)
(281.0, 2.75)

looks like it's 2.83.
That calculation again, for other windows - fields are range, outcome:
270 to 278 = 2.77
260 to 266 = 2.78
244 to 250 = 2.8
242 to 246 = 2.78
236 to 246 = 2.79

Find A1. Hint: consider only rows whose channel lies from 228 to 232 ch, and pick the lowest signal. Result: 2.86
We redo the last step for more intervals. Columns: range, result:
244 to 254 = 2.79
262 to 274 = 2.76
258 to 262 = 2.78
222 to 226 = 2.91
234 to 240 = 2.77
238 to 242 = 2.75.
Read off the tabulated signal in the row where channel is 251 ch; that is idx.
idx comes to 2.8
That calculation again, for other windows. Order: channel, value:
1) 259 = 2.87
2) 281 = 2.75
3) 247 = 2.79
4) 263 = 2.78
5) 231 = 2.86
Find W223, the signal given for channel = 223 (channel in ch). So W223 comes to 2.91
